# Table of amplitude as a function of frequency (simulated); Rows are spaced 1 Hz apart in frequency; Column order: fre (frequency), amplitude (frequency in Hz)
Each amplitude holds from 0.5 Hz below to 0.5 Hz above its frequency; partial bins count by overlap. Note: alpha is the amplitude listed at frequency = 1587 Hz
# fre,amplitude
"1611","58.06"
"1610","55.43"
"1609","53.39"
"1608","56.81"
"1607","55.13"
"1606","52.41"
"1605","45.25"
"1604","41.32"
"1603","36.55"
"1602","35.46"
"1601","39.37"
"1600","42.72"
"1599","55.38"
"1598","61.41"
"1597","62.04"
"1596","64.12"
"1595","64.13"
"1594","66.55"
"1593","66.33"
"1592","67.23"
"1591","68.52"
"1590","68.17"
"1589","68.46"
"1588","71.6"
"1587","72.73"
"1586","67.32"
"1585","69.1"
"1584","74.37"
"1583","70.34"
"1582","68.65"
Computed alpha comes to 72.73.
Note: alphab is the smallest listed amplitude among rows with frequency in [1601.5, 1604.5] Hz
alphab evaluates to 35.46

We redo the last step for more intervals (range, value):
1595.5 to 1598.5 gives 61.41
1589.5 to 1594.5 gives 66.33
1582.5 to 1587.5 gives 67.32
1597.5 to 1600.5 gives 42.72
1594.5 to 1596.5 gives 64.12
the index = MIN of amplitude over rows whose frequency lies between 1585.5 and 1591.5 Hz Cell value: 67.32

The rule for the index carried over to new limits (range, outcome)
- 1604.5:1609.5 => 45.25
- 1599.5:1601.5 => 39.37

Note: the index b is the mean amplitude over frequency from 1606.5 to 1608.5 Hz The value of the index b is 56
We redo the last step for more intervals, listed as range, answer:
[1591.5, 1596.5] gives 65.7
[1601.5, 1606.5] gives 42.2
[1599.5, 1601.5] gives 41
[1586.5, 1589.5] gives 70.9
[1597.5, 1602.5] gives 46.9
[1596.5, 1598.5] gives 61.7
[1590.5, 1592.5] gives 67.9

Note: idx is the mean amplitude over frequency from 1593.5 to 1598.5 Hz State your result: 63.6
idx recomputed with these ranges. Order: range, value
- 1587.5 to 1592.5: 68.8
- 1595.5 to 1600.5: 57.1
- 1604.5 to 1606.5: 48.8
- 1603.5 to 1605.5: 43.3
